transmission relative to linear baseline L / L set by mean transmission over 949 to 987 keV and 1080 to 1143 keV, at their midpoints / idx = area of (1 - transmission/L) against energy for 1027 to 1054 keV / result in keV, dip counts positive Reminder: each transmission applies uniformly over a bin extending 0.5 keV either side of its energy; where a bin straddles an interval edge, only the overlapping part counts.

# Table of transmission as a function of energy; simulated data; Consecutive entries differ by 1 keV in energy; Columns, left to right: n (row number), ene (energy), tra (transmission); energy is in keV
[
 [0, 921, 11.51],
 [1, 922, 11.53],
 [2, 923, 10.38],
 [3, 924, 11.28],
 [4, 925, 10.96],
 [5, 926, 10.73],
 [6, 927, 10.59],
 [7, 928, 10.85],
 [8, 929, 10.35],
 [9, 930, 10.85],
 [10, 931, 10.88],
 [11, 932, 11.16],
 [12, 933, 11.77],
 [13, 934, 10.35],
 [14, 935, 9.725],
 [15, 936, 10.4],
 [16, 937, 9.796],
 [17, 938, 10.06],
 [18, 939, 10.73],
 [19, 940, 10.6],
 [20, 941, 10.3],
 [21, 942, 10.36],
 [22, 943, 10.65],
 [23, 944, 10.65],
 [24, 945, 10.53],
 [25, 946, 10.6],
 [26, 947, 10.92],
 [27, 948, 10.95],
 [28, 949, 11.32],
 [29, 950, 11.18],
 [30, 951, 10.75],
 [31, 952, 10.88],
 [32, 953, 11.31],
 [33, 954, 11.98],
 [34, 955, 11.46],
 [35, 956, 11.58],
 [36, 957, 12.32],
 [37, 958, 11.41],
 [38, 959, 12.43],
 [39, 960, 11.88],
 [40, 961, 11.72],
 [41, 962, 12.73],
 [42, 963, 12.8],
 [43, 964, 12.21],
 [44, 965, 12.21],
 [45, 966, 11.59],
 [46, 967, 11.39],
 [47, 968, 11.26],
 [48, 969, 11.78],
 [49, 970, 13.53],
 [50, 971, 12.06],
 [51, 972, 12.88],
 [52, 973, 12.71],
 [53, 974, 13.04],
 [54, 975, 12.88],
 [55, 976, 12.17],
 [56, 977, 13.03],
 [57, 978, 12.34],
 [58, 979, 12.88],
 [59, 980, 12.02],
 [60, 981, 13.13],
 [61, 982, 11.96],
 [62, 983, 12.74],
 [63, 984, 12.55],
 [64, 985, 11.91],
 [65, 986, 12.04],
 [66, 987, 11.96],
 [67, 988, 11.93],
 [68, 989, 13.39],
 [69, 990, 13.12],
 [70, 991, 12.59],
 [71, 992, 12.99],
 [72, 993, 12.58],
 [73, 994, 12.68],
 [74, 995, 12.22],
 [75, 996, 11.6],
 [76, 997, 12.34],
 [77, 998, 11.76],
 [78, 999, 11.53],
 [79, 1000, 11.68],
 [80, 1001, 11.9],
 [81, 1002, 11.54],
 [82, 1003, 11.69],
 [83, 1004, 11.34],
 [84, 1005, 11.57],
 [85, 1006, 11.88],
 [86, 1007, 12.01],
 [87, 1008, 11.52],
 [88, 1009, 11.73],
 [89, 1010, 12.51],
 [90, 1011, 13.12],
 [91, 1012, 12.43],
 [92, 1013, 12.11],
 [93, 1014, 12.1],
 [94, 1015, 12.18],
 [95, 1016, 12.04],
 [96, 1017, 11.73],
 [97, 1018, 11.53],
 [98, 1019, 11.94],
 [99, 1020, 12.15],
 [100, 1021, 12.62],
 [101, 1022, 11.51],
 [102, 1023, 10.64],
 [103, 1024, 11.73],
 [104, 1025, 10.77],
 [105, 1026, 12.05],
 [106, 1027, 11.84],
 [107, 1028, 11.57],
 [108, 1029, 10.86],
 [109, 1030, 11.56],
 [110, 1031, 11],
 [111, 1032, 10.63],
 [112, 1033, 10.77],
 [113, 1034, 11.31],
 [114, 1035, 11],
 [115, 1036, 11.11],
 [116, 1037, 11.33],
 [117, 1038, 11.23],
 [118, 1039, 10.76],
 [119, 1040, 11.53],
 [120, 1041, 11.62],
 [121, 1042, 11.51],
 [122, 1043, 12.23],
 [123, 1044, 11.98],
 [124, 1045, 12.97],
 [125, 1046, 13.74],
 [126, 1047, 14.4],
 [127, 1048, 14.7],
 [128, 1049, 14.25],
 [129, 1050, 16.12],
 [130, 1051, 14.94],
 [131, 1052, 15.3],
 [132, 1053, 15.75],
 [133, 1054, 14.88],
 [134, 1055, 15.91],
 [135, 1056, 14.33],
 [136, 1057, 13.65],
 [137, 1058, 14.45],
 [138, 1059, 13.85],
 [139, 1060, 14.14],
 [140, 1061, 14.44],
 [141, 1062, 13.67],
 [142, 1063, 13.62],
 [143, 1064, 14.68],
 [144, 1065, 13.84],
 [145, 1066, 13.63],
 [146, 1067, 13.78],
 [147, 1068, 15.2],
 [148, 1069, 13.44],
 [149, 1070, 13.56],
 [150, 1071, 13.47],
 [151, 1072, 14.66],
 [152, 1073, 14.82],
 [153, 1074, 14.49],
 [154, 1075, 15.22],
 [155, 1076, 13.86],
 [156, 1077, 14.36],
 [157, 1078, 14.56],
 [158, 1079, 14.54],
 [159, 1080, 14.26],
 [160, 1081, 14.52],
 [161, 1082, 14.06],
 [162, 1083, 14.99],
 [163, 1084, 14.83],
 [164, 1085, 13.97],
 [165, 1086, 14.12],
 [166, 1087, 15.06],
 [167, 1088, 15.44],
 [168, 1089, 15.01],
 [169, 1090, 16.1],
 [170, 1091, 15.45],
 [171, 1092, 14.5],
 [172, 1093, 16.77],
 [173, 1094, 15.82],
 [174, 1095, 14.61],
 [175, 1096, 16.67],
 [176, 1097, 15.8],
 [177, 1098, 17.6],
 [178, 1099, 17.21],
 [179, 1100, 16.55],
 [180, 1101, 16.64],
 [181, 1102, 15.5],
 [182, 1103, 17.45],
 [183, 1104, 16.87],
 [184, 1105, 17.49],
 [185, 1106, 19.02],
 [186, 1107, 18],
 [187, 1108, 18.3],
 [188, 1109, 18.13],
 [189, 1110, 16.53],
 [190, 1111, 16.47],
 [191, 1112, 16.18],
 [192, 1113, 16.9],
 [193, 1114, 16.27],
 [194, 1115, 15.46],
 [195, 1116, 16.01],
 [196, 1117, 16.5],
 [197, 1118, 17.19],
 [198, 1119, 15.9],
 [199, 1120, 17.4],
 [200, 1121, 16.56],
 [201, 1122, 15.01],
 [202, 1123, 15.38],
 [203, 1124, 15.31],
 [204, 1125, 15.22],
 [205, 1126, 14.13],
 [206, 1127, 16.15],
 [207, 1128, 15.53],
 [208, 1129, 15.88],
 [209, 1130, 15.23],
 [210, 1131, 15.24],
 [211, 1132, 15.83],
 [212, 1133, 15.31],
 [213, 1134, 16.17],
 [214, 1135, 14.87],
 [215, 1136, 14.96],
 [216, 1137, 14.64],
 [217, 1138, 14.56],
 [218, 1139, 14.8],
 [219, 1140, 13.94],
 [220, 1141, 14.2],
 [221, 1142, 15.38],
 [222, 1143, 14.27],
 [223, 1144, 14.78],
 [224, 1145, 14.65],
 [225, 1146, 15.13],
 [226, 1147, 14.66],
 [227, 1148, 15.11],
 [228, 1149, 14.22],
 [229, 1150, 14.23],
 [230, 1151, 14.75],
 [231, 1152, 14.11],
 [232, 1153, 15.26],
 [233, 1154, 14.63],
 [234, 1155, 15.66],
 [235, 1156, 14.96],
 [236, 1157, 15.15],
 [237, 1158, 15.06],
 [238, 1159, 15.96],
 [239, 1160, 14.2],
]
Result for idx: 2.9 keV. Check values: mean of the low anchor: 12.1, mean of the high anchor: 15.8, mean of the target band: 12.5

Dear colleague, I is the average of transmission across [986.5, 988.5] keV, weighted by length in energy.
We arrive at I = 11.9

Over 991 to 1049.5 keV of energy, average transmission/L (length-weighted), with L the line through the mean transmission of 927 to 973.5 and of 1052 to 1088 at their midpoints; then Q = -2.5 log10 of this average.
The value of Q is 0.10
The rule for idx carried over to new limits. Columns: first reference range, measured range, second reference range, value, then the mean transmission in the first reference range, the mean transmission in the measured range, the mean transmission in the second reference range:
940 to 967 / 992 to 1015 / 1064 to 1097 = 1.22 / 11.4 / 12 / 14.7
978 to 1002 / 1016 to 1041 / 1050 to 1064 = 4.06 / 12.3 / 11.4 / 14.6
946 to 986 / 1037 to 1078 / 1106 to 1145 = 0.98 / 12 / 13.9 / 15.8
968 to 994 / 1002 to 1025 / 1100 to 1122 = 2.93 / 12.5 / 11.9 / 16.8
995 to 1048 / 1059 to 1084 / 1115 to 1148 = -1.56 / 11.8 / 14.2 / 15.3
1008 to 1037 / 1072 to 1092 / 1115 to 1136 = -1.02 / 11.7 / 14.7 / 15.7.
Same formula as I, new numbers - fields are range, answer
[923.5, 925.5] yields 11.1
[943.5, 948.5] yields 10.7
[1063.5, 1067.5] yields 14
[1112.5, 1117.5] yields 16.2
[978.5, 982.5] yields 12.5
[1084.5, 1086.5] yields 14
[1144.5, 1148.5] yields 14.9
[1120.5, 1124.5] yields 15.6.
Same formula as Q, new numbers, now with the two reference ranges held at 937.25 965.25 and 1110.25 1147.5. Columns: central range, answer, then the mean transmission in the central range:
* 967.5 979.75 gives -0.065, 12.5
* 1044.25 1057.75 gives -0.077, 14.6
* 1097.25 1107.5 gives -0.160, 17.2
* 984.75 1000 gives -0.004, 12.3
